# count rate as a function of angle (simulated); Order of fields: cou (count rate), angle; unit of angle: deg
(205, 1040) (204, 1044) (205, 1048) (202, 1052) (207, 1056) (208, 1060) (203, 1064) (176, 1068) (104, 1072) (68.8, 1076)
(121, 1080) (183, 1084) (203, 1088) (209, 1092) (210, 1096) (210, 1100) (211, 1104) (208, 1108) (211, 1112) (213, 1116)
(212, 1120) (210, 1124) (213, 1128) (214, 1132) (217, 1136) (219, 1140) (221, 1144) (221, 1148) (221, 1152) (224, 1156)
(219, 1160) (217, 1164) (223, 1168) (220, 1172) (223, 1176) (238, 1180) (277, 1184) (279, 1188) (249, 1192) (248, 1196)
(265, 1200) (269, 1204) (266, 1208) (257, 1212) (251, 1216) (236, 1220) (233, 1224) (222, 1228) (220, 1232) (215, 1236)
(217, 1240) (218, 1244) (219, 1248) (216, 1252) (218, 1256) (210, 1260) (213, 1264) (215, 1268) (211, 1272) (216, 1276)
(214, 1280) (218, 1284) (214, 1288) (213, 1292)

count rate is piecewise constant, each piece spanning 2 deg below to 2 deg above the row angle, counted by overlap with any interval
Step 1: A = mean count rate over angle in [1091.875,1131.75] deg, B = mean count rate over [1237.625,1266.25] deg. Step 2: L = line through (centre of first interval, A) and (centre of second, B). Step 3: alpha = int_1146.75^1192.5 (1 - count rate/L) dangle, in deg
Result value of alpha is -4.5 deg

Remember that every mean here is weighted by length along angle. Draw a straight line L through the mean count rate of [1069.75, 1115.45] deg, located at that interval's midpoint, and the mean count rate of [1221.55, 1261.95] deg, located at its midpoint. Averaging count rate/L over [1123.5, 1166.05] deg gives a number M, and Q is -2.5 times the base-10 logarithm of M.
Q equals -0.14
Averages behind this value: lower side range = 177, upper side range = 219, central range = 218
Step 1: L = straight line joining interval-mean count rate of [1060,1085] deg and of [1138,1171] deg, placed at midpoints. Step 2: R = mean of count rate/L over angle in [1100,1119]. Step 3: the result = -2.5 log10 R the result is -0.17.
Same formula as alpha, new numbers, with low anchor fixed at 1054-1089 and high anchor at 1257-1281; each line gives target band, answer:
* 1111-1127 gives -3.37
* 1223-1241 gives -1.52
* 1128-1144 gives -3.35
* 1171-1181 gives -1.96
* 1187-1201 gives -4.65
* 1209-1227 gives -3.96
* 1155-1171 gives -2.96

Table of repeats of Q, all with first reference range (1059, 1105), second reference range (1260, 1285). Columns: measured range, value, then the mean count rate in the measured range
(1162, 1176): -0.15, 220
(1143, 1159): -0.18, 222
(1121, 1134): -0.16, 212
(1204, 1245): -0.16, 236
